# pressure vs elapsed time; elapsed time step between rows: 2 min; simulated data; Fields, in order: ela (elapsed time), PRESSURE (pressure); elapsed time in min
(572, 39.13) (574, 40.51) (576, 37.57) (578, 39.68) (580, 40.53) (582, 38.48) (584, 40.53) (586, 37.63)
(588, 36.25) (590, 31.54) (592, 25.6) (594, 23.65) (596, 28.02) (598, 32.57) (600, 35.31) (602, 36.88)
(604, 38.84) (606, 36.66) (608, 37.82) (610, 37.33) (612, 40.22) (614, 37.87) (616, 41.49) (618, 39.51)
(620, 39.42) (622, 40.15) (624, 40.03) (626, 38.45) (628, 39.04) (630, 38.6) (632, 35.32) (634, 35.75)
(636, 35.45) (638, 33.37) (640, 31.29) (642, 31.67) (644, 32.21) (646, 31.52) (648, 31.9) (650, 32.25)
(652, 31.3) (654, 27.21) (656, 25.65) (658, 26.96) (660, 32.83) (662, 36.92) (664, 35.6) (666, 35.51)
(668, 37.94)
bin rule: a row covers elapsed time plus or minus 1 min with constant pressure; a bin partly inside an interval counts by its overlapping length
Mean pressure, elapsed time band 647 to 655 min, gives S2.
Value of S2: 30.7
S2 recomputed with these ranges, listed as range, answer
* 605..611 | 37.3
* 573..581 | 39.6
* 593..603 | 31.3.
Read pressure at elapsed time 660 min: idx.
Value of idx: 32.83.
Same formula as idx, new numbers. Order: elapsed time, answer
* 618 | 39.51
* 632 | 35.32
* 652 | 31.3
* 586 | 37.63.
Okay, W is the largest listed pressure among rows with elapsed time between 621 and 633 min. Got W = 40.15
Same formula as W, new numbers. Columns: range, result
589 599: 32.57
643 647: 32.21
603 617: 41.49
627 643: 39.04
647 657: 32.25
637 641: 33.37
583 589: 40.53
